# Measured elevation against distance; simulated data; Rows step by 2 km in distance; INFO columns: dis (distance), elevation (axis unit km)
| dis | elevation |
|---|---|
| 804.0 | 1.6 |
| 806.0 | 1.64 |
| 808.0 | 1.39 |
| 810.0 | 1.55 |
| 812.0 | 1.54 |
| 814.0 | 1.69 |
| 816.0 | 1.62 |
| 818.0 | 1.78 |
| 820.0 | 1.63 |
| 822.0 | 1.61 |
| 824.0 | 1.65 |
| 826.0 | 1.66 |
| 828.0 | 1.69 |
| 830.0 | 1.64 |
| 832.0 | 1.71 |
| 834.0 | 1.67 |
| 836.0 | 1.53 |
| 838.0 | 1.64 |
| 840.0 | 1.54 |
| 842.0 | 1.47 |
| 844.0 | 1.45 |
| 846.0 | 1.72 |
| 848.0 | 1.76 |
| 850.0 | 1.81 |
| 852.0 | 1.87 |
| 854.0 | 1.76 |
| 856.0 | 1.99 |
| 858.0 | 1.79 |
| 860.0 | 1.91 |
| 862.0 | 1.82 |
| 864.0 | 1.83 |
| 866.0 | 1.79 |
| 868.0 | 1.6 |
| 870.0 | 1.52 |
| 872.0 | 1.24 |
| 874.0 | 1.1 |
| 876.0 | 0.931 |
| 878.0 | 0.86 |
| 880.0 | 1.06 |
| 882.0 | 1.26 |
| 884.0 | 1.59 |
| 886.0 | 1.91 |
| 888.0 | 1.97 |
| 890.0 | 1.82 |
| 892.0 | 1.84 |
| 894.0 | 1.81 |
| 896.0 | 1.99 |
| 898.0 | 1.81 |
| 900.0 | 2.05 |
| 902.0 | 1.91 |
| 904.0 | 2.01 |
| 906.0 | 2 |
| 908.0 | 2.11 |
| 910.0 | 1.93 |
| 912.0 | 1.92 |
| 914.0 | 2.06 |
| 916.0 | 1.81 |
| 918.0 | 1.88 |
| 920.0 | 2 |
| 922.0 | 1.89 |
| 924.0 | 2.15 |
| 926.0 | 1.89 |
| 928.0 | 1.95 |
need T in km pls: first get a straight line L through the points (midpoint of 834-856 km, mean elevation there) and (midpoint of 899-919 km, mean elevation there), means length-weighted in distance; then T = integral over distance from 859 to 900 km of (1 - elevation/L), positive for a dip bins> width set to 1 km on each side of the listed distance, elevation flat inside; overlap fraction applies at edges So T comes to 5.3 km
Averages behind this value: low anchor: 1.67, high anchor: 1.97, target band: 1.59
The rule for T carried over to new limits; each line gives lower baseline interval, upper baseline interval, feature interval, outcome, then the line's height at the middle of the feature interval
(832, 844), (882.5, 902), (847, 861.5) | -1.6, 1.66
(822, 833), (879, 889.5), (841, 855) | -0.5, 1.63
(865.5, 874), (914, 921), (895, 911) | -1.7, 1.78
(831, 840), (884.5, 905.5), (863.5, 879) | 3.9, 1.79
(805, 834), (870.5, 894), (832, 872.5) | -4.4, 1.53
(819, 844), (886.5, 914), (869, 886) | 5.5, 1.83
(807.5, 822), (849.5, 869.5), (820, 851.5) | 1.1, 1.7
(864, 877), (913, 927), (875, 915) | -1.3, 1.67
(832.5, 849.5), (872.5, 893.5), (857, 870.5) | -2.2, 1.52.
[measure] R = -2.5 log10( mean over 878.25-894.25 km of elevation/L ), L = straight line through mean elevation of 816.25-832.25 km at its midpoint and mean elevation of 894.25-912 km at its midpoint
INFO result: 0.18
